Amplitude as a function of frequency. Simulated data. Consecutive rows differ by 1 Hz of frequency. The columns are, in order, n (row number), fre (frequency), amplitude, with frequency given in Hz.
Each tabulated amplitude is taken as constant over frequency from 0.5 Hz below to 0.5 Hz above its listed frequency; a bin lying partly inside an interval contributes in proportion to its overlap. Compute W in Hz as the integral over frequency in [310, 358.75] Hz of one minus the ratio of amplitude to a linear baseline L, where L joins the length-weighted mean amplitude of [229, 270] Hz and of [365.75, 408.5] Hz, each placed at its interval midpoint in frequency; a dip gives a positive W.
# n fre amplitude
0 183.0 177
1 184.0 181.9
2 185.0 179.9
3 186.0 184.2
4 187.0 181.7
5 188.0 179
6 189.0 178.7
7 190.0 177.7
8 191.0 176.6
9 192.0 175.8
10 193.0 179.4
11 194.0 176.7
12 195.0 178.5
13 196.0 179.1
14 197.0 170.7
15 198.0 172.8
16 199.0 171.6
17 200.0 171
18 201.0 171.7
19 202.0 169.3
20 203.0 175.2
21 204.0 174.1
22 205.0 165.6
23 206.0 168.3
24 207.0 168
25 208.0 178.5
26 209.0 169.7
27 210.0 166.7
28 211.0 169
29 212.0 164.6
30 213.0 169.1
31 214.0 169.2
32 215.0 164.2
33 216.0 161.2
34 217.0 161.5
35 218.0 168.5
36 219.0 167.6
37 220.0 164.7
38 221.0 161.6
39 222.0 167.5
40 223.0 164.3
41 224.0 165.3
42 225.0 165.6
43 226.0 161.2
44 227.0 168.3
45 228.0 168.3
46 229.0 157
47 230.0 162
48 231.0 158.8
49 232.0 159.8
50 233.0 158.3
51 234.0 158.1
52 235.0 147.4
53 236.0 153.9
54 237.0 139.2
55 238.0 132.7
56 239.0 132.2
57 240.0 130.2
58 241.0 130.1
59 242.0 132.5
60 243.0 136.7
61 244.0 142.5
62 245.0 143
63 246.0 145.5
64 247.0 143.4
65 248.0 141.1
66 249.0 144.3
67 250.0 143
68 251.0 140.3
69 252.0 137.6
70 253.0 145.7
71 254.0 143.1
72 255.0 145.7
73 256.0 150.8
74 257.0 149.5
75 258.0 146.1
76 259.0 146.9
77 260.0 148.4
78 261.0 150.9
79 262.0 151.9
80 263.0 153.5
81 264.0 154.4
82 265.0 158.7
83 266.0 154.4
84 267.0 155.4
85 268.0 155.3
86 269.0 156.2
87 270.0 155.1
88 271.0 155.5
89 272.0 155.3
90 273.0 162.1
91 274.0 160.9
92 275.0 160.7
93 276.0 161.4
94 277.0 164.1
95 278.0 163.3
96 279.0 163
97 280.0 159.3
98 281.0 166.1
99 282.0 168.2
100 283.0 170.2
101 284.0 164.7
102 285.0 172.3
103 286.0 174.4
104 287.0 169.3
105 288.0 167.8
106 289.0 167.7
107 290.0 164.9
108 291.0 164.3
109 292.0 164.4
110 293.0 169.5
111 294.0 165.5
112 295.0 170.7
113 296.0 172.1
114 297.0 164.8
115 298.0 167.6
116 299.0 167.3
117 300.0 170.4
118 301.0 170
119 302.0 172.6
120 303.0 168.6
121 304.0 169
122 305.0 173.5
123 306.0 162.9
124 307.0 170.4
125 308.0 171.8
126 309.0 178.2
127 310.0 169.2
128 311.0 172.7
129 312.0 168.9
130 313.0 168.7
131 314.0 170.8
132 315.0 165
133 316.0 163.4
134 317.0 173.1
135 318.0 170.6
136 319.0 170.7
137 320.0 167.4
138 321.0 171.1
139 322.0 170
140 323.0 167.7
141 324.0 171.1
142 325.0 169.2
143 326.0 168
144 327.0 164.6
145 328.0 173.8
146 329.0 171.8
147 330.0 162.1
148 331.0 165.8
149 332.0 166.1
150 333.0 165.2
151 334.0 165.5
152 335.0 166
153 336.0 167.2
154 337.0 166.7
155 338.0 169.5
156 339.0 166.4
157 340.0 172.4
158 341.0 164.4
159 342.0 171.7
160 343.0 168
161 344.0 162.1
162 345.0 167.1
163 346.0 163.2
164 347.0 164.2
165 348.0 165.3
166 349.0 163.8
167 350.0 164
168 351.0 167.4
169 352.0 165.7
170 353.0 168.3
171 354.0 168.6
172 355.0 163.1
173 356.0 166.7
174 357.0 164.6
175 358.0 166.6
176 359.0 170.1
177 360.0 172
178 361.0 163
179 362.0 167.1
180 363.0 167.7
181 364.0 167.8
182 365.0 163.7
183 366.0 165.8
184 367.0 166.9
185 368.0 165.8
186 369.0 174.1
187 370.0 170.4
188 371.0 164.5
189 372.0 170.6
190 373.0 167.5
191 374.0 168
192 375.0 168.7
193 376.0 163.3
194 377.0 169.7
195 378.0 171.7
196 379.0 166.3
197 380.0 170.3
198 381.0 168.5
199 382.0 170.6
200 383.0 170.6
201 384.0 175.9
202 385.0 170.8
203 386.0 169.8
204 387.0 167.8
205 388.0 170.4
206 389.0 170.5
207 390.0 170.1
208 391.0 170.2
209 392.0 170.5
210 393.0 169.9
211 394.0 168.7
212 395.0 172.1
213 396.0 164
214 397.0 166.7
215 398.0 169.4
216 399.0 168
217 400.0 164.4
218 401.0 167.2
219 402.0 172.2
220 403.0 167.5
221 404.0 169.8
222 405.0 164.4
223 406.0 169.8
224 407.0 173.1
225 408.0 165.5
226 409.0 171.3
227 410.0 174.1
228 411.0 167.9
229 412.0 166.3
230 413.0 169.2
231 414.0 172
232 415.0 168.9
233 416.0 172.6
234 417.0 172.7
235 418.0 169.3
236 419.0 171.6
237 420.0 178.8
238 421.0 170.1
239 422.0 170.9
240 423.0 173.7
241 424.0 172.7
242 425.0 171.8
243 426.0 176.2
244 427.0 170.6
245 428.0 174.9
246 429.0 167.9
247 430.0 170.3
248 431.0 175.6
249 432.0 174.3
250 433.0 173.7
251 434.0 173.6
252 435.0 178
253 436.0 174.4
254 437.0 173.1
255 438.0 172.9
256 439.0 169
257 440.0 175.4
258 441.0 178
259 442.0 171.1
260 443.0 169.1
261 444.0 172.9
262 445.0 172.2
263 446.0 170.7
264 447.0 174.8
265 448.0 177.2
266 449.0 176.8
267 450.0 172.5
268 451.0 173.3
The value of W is -2.1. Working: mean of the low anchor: 147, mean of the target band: 167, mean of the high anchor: 169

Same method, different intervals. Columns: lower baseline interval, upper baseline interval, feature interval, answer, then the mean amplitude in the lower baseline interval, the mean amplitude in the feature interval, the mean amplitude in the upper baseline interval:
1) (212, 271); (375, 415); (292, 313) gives -1.4 Hz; 153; 170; 169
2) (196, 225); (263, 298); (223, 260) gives 4.0 Hz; 168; 148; 163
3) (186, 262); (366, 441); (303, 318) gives -0.5 Hz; 160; 170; 170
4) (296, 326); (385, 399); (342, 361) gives 0.4 Hz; 170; 166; 169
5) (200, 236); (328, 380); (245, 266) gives 2.4 Hz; 165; 147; 167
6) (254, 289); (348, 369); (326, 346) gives -0.3 Hz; 158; 167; 167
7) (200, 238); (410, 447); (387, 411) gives 0.3 Hz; 164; 169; 172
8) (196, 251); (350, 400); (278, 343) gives -1.7 Hz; 159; 168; 168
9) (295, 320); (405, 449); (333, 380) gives 1.0 Hz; 170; 167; 172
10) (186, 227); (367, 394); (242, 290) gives 4.4 Hz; 171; 154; 169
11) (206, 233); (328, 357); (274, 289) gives 0.0 Hz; 165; 166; 166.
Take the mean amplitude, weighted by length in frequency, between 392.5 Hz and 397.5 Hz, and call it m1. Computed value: 168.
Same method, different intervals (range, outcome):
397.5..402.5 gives 168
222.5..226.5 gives 164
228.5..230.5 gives 160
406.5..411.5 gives 170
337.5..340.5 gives 169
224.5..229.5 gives 164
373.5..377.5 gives 167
